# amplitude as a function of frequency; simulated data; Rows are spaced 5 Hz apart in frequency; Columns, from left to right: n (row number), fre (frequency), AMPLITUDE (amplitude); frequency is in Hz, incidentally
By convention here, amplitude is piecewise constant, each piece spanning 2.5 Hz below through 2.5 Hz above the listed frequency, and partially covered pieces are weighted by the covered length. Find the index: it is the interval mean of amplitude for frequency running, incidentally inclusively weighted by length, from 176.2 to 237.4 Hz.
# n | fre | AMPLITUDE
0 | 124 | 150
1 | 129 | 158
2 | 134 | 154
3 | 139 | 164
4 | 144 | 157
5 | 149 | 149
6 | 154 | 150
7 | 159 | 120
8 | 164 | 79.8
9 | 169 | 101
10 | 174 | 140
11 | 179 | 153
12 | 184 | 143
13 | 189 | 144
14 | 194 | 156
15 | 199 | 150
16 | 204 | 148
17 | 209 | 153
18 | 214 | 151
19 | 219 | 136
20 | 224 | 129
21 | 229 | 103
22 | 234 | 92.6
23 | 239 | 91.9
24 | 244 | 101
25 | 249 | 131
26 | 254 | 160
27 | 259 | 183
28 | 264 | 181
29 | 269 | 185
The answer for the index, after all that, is 138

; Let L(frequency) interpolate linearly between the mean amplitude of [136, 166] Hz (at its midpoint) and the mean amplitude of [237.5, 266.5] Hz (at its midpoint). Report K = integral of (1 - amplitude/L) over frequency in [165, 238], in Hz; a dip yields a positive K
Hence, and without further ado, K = 3.5 Hz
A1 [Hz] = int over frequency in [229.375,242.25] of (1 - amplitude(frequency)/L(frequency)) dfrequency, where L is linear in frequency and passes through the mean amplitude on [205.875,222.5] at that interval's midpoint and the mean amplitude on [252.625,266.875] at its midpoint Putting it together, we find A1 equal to 5.3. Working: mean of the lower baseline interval 146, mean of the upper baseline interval 176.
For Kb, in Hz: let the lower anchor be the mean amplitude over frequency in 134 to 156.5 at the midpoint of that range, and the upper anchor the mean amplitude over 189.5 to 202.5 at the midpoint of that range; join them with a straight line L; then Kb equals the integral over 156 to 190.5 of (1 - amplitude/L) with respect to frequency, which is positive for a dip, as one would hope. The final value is 6.1 Hz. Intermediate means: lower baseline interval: 155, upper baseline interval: 151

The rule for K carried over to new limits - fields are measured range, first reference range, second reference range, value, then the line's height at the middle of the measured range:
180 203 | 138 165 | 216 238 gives -4.2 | 126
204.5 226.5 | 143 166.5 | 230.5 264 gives -2.2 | 130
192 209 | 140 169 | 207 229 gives -2.0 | 136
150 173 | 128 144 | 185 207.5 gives 5.6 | 155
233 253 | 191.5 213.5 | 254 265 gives 7.2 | 170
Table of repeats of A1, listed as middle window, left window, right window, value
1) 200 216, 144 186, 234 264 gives -2.2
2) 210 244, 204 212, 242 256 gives 5.9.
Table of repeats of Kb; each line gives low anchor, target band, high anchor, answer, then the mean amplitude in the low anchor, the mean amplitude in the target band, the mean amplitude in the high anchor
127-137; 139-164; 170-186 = 1.8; 156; 140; 141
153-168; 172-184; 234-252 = -3.8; 112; 146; 107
